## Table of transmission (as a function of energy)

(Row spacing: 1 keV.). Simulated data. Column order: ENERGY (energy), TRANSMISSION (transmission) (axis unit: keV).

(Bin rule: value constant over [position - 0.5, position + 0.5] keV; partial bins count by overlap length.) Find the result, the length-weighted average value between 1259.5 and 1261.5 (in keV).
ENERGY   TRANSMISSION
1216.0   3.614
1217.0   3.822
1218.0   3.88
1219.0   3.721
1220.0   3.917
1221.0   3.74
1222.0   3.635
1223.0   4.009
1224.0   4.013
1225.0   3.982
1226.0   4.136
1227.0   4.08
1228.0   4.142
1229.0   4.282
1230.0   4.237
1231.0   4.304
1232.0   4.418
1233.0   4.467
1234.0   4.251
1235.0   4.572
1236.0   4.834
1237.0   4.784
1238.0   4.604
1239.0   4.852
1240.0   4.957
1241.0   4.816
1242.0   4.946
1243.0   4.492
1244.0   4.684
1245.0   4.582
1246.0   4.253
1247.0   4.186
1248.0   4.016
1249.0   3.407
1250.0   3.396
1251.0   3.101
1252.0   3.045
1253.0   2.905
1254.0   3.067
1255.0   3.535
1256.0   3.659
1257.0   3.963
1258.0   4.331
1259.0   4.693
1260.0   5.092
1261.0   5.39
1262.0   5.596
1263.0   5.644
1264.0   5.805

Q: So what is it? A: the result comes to 5.24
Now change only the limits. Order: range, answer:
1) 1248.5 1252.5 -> 3.24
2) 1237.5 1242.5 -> 4.83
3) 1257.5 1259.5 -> 4.51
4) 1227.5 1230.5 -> 4.22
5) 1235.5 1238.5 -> 4.74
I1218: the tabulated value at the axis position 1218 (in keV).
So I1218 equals 3.88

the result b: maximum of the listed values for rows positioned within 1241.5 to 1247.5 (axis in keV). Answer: 4.946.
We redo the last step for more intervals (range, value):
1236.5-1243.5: 4.957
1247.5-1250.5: 4.016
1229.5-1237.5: 4.834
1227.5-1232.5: 4.418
